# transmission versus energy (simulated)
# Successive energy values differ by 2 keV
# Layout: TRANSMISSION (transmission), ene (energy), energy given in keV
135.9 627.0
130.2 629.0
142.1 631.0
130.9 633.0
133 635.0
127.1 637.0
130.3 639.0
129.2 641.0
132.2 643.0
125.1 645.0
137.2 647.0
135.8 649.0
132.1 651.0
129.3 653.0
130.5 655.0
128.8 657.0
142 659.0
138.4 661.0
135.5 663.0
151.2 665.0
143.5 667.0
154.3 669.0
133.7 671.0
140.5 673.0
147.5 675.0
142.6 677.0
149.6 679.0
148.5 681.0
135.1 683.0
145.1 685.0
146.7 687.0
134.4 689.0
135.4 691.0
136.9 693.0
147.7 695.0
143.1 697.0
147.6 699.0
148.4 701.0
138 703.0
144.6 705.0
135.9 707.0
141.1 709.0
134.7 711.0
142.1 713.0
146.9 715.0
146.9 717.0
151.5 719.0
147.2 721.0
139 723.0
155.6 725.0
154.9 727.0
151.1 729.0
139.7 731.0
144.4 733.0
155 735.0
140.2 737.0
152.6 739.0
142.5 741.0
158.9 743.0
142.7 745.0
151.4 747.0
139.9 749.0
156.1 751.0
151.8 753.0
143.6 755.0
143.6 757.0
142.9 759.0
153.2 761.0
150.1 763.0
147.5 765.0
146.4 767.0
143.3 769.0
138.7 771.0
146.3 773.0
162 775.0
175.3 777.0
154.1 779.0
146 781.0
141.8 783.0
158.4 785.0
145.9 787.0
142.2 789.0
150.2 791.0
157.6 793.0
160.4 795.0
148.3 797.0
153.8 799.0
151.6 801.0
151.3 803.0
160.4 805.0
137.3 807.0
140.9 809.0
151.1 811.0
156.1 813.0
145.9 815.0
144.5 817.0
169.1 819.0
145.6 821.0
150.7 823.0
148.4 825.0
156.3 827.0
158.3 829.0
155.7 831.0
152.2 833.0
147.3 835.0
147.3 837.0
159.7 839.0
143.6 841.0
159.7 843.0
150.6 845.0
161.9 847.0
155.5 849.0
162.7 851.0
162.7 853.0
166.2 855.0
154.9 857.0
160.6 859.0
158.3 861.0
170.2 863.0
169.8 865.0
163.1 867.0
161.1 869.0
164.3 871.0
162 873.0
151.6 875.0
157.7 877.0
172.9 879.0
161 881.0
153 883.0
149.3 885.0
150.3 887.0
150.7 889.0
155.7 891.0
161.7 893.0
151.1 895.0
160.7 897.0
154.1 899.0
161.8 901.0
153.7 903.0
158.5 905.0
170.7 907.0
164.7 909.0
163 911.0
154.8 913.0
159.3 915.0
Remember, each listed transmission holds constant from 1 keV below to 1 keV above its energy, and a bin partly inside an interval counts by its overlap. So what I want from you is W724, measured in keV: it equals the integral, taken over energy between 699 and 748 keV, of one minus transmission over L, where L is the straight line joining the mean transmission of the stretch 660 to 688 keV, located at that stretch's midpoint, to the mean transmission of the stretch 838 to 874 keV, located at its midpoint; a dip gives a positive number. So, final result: 0.7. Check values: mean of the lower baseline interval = 144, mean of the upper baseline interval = 160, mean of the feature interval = 146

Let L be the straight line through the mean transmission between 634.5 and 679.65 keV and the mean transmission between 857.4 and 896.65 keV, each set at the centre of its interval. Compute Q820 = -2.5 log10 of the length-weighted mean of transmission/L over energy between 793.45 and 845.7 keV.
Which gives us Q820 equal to 0.01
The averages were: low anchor 137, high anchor 159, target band 152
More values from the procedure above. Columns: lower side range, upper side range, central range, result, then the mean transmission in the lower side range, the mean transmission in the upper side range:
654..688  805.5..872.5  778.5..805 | 0.00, 142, 156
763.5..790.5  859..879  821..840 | 0.03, 150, 162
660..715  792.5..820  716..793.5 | -0.01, 142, 152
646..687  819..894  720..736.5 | -0.02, 140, 157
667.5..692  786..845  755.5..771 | 0.01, 143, 151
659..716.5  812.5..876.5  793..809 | 0.01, 142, 157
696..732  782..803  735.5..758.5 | 0.00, 145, 151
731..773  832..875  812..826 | 0.02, 147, 159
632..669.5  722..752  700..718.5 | 0.01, 135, 148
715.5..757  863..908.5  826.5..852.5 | 0.01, 148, 159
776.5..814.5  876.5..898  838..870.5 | -0.04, 151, 157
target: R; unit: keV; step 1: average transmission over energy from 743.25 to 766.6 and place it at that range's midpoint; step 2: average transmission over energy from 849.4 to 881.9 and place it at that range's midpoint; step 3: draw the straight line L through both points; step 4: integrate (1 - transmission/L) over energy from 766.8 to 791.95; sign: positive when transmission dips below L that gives 0.1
